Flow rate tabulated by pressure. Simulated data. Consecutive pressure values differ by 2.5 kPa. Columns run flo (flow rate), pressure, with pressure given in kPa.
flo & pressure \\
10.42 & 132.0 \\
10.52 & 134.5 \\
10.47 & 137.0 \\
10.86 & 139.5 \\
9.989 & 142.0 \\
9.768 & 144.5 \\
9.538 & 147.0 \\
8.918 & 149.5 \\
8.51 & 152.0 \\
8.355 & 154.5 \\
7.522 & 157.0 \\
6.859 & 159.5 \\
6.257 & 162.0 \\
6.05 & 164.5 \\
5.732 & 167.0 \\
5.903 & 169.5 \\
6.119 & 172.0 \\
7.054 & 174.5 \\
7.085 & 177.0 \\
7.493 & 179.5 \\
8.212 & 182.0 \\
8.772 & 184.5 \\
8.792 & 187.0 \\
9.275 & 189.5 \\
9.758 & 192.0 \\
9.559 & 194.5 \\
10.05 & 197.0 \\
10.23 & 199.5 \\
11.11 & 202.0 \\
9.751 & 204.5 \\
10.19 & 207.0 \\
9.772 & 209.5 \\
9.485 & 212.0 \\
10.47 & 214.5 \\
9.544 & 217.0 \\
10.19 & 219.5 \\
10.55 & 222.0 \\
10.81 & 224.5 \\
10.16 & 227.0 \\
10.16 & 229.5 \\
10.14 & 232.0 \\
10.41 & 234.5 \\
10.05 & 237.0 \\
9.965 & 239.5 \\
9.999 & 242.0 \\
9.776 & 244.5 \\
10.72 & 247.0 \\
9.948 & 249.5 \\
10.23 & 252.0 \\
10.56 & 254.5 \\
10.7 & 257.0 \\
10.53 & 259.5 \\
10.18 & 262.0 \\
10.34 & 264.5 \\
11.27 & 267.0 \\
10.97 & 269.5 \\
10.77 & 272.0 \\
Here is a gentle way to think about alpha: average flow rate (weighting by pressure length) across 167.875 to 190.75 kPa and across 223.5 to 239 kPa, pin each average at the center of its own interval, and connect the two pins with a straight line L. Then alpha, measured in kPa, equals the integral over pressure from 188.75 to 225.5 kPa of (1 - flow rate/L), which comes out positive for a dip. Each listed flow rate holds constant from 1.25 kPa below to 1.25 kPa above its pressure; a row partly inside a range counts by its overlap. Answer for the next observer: -4.3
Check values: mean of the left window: 7.6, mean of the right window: 10.3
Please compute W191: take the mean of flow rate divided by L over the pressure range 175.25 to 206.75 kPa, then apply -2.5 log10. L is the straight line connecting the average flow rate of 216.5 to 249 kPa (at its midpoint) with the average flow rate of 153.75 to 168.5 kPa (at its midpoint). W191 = -0.12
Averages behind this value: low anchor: 6.73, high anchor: 10.2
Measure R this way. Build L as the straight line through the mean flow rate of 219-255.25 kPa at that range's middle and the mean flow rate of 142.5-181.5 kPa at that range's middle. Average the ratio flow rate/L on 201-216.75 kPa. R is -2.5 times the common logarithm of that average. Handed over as -0.10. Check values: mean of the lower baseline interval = 7.48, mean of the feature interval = 10.1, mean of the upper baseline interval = 10.2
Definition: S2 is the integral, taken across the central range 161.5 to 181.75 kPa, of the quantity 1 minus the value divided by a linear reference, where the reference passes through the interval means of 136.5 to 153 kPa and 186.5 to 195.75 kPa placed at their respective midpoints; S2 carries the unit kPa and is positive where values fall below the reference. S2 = 6.3 kPa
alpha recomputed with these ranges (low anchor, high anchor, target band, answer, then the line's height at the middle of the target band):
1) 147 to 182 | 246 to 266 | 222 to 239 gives -1.4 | 9.51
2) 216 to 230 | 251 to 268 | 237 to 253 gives 0.5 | 10.4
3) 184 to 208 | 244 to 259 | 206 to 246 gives -0.1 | 10.1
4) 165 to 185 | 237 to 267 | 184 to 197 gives -2.9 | 7.62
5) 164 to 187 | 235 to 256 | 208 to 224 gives -2.1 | 8.86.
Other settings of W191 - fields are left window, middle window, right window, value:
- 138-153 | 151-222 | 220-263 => 0.164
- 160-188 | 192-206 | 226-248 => -0.219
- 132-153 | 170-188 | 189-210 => 0.299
